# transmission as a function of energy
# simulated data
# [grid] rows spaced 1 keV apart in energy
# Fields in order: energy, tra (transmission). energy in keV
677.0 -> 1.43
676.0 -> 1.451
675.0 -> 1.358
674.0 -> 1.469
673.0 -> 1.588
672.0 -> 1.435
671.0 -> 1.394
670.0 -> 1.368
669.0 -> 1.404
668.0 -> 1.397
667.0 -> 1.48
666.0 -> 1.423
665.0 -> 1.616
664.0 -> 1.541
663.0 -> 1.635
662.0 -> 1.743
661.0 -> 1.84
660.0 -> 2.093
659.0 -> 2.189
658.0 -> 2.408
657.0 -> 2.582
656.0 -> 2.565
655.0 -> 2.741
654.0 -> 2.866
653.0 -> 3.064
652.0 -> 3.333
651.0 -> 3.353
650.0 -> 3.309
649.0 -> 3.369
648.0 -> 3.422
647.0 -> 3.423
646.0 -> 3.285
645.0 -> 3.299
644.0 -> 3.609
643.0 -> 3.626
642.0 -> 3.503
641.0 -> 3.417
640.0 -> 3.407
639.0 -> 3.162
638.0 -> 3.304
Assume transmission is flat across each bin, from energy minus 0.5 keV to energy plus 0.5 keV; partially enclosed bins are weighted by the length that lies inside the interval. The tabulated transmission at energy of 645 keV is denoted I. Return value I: 3.299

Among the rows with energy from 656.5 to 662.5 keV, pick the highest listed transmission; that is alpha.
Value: 2.582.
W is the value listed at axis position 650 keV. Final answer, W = 3.309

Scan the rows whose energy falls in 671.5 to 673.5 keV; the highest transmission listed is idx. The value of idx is 1.588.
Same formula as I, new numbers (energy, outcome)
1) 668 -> 1.397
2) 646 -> 3.285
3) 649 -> 3.369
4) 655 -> 2.741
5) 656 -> 2.565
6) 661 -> 1.84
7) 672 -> 1.435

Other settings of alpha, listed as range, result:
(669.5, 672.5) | 1.435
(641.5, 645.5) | 3.626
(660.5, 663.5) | 1.84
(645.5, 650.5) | 3.423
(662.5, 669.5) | 1.635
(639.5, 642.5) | 3.503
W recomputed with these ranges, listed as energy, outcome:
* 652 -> 3.333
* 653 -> 3.064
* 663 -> 1.635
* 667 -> 1.48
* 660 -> 2.093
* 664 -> 1.541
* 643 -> 3.626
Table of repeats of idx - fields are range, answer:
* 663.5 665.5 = 1.616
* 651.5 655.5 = 3.333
